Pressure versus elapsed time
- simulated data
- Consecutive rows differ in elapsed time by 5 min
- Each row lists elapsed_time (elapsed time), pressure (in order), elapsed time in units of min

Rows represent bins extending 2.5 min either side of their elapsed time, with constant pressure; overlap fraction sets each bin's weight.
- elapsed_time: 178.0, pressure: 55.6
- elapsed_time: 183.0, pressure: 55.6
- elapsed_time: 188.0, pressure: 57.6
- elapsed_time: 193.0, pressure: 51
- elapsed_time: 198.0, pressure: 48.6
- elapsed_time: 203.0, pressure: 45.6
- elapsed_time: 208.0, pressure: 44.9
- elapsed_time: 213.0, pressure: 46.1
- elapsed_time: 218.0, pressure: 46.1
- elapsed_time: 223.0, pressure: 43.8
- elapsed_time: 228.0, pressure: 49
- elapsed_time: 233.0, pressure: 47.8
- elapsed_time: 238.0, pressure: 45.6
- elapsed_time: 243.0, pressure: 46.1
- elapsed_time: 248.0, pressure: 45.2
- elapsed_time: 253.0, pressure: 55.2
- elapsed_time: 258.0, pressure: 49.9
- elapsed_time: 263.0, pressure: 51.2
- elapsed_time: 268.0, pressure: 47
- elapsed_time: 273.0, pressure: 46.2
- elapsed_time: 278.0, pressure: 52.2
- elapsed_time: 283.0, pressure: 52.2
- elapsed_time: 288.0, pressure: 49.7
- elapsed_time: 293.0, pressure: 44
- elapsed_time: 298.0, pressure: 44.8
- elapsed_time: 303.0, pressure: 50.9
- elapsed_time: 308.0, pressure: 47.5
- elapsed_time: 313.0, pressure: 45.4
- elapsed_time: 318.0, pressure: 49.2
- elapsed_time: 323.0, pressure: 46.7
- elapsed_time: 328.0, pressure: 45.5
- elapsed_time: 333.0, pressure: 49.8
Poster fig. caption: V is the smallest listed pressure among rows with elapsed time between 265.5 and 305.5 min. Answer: 44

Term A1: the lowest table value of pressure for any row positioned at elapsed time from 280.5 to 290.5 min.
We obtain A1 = 49.7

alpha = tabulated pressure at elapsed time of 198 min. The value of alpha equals 48.6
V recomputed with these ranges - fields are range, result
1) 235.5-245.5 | 45.6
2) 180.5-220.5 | 44.9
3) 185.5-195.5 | 51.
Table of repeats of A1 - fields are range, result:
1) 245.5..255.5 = 45.2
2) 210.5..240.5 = 43.8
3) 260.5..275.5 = 46.2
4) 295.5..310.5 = 44.8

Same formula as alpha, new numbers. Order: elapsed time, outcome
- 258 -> 49.9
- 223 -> 43.8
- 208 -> 44.9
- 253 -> 55.2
